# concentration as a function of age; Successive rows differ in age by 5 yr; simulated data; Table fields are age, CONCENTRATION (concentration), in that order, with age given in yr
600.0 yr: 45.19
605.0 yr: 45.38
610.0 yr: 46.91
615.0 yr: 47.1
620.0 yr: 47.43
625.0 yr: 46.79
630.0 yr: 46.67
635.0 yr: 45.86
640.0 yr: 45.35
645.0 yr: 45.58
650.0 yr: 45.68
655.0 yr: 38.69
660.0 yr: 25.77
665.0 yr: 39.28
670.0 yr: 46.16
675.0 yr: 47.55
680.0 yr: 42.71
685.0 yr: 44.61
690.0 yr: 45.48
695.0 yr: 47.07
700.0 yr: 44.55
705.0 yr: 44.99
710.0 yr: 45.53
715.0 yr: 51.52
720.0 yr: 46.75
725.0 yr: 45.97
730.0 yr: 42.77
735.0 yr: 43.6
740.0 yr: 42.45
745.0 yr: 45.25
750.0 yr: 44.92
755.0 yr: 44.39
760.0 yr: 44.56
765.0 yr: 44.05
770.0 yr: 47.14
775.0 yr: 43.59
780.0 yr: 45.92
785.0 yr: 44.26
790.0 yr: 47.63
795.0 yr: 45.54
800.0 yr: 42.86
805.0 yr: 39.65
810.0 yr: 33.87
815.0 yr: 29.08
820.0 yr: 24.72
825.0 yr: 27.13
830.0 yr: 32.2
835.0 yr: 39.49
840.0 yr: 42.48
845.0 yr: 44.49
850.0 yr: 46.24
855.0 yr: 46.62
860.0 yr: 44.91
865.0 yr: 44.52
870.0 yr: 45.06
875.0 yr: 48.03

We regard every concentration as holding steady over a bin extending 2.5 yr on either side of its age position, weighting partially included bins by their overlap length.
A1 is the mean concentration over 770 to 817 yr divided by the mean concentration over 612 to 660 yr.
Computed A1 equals 0.9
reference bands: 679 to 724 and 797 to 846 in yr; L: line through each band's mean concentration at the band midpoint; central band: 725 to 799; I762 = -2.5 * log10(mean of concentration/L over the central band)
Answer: -0.11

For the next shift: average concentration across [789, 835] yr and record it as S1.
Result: 35.7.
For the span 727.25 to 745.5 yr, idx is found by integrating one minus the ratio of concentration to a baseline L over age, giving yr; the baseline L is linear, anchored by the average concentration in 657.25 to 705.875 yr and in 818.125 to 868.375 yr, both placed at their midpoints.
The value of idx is -0.8 yr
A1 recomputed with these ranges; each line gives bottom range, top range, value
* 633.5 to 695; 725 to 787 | 1.04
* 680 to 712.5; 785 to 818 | 0.88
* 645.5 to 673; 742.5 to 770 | 1.13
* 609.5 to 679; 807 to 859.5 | 0.84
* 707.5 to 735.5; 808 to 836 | 0.66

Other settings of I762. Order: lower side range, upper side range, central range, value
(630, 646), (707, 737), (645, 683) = 0.116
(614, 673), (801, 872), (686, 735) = -0.105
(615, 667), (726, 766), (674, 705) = -0.042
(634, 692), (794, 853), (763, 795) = -0.175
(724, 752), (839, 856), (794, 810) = 0.091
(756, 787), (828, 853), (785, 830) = 0.181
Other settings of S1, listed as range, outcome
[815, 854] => 36.6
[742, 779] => 44.9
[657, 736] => 44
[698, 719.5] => 46.7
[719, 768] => 44.4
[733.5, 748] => 43.8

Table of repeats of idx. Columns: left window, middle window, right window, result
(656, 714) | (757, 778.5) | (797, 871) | -2.18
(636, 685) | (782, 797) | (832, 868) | -0.85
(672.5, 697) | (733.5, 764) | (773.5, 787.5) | 0.49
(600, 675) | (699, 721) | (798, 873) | -2.46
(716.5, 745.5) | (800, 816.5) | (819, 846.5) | 0.79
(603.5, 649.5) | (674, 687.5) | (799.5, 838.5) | -0.62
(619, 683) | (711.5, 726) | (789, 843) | -2.72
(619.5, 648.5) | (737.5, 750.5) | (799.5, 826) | -2.20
